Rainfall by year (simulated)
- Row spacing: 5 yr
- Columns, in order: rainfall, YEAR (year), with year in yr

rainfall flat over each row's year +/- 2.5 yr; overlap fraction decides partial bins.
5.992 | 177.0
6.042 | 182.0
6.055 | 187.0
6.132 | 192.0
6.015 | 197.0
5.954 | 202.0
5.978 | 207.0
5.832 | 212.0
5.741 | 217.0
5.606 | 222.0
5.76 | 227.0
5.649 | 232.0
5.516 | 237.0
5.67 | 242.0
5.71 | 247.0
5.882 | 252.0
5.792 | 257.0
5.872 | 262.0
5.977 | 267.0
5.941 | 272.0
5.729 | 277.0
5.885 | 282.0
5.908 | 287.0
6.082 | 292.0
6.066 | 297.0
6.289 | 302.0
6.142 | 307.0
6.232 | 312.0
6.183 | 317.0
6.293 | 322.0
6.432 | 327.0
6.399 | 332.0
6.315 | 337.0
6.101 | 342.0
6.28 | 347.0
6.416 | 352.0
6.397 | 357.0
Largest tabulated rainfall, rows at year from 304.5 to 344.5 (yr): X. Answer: 6.432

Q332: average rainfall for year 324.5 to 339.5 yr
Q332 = 6.38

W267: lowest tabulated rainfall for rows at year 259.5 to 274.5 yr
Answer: 5.872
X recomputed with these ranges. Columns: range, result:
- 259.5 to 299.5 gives 6.082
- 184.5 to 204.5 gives 6.132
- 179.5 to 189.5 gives 6.055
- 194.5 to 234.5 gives 6.015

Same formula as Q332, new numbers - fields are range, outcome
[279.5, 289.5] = 5.9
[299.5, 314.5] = 6.22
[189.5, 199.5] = 6.07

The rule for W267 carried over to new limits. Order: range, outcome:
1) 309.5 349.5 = 6.101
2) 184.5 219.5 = 5.741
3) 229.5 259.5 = 5.516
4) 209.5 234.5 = 5.606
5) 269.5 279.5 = 5.729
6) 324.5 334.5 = 6.399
